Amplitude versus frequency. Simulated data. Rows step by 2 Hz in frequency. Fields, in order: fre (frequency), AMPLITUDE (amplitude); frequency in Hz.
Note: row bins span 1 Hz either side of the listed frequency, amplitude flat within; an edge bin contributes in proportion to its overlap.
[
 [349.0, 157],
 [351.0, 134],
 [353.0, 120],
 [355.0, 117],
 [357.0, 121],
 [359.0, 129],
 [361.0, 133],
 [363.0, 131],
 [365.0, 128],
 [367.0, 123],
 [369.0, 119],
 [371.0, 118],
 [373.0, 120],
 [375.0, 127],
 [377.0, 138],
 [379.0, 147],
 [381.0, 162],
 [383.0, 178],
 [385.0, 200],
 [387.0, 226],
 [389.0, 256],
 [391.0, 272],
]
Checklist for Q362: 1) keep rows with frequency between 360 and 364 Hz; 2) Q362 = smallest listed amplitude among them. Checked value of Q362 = 131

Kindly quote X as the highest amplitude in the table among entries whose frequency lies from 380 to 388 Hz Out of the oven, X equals 226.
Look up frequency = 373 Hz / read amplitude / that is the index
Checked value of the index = 120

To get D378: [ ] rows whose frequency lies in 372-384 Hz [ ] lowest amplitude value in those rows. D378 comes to 120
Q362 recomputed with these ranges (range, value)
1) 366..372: 118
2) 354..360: 117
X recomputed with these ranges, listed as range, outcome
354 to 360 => 129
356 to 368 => 133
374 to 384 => 178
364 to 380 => 147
